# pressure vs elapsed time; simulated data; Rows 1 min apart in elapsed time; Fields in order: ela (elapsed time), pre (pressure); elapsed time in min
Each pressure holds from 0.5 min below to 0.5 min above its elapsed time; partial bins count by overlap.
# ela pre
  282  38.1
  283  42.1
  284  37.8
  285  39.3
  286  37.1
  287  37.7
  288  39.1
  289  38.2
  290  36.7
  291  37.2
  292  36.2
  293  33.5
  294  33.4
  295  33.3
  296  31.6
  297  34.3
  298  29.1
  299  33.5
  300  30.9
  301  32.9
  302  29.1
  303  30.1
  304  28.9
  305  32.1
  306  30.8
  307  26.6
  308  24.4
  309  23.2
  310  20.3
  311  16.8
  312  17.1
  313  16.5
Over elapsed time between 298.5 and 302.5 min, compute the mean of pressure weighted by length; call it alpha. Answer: 31.6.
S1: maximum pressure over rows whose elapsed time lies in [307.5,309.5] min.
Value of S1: 24.4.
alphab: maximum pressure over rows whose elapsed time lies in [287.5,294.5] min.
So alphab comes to 39.1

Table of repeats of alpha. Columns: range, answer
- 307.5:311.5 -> 21.2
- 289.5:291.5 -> 37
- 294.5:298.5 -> 32.1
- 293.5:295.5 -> 33.3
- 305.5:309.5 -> 26.2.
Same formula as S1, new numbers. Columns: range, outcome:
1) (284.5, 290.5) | 39.3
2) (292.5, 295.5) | 33.5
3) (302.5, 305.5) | 32.1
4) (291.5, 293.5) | 36.2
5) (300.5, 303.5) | 32.9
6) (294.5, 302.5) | 34.3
